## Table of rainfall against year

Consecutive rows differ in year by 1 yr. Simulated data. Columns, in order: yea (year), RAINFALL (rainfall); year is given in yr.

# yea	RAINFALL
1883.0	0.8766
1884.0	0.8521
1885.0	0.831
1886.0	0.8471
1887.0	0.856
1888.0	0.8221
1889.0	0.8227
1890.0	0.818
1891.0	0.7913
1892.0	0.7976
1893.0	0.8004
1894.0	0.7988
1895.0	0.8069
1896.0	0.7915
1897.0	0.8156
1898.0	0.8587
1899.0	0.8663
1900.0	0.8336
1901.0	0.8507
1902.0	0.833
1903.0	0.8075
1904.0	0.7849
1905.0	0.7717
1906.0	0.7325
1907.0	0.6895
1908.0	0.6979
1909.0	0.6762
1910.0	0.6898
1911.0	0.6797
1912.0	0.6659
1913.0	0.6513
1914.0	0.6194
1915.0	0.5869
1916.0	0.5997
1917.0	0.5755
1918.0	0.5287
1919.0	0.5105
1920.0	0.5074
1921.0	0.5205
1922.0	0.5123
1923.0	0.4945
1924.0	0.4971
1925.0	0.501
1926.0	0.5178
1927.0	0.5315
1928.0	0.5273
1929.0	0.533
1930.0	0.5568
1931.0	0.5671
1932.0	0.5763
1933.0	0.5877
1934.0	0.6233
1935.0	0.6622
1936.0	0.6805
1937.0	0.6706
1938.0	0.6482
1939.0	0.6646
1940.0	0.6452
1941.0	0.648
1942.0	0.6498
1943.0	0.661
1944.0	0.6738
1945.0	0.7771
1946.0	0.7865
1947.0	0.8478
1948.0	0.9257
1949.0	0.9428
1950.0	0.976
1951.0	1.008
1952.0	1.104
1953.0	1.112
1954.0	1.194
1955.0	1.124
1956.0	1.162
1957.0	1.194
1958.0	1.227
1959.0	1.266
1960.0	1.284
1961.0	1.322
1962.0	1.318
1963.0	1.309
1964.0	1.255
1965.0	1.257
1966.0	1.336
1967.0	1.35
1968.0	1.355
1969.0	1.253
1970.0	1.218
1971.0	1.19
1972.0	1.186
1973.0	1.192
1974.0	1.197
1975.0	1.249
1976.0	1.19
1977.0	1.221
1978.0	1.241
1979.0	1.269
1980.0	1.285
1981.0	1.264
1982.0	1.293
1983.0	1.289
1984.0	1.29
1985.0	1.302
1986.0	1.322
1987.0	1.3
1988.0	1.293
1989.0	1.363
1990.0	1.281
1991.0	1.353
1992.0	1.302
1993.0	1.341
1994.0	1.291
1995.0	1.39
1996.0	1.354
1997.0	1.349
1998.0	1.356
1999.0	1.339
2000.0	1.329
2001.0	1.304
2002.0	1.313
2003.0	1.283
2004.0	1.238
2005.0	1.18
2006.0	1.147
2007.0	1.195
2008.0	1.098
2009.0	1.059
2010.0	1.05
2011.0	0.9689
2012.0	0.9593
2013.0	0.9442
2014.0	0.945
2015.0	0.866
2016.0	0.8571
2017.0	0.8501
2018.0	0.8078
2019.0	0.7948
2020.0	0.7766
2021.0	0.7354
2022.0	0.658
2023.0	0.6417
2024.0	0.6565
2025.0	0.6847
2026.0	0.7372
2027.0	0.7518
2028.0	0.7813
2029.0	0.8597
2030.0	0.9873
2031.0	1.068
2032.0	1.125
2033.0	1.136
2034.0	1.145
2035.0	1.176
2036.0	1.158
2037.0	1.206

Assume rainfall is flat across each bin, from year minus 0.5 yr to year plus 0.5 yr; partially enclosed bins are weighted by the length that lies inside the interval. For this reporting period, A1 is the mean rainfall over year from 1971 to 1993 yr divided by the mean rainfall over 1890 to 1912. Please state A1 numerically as 1.63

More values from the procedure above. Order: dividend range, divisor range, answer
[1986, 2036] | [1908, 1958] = 1.51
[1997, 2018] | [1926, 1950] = 1.65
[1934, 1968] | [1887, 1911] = 1.26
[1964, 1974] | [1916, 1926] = 2.41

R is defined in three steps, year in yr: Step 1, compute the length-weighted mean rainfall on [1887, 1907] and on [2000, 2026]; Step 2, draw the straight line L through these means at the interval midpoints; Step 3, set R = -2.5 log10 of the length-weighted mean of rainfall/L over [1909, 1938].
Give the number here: 0.41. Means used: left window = 0.809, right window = 0.963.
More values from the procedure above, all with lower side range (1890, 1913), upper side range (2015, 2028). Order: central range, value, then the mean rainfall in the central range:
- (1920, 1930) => 0.43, 0.517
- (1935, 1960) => -0.18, 0.902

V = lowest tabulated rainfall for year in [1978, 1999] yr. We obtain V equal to 1.241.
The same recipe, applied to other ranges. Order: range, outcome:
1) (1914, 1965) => 0.4945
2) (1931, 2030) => 0.5671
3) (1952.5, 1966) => 1.112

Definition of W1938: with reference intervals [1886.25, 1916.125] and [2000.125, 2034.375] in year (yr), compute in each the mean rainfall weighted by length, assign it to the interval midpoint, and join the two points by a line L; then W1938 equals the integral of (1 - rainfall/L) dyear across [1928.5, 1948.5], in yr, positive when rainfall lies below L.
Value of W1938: 3.8 yr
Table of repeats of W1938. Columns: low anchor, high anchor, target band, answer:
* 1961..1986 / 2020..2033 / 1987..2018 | -4.7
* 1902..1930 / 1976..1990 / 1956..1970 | -2.6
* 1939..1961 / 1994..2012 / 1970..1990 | -2.6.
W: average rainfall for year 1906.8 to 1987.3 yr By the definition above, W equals 0.914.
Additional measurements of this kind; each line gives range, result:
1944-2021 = 1.17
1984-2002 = 1.33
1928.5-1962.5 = 0.871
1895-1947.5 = 0.659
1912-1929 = 0.546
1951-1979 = 1.23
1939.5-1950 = 0.766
